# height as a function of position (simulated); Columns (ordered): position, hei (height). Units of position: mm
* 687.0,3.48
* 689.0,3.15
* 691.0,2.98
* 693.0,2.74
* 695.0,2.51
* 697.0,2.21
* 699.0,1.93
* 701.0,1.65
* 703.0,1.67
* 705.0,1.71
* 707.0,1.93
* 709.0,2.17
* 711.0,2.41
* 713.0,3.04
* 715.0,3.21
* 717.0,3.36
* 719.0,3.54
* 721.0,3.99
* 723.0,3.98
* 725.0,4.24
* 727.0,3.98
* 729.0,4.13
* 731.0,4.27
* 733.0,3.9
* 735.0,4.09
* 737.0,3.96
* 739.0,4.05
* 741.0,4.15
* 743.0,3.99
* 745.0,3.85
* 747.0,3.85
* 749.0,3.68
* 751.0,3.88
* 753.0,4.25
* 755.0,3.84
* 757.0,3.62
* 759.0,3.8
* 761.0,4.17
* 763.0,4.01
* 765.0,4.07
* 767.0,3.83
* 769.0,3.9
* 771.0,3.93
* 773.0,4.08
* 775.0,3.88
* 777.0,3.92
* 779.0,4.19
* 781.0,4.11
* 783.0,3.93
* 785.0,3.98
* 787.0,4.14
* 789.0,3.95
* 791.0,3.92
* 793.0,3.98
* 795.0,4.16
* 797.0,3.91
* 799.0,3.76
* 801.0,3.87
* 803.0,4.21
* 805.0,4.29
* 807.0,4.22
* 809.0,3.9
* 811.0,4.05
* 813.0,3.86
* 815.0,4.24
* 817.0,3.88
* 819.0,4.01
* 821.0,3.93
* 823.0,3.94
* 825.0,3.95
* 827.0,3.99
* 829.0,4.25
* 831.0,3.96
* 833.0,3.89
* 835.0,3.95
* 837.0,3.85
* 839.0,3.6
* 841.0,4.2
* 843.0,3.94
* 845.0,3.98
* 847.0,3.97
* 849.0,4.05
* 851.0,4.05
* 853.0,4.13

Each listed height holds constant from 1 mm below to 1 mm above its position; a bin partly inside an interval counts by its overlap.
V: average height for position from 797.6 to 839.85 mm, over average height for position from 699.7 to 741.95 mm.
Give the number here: 1.2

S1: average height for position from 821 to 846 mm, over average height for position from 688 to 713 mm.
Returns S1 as 1.7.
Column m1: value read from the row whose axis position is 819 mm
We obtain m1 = 4.01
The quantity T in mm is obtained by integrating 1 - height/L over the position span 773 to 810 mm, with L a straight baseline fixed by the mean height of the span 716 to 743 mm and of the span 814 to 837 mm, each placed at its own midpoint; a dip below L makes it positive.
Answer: -0.3 mm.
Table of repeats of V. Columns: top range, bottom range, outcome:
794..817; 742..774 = 1.03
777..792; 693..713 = 1.91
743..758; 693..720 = 1.59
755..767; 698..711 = 2.08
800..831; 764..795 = 1.01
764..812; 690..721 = 1.59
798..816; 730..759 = 1.02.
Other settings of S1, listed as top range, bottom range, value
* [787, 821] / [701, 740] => 1.21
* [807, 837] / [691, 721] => 1.59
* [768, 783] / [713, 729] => 1.07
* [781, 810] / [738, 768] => 1.02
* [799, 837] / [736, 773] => 1.02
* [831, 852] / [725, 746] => 0.98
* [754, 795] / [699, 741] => 1.22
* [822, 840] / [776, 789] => 0.97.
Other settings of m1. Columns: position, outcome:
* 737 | 3.96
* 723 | 3.98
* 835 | 3.95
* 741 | 4.15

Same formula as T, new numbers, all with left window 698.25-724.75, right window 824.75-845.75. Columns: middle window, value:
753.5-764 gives -2.4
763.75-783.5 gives -3.8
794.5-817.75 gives -2.3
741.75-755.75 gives -3.7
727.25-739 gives -4.5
